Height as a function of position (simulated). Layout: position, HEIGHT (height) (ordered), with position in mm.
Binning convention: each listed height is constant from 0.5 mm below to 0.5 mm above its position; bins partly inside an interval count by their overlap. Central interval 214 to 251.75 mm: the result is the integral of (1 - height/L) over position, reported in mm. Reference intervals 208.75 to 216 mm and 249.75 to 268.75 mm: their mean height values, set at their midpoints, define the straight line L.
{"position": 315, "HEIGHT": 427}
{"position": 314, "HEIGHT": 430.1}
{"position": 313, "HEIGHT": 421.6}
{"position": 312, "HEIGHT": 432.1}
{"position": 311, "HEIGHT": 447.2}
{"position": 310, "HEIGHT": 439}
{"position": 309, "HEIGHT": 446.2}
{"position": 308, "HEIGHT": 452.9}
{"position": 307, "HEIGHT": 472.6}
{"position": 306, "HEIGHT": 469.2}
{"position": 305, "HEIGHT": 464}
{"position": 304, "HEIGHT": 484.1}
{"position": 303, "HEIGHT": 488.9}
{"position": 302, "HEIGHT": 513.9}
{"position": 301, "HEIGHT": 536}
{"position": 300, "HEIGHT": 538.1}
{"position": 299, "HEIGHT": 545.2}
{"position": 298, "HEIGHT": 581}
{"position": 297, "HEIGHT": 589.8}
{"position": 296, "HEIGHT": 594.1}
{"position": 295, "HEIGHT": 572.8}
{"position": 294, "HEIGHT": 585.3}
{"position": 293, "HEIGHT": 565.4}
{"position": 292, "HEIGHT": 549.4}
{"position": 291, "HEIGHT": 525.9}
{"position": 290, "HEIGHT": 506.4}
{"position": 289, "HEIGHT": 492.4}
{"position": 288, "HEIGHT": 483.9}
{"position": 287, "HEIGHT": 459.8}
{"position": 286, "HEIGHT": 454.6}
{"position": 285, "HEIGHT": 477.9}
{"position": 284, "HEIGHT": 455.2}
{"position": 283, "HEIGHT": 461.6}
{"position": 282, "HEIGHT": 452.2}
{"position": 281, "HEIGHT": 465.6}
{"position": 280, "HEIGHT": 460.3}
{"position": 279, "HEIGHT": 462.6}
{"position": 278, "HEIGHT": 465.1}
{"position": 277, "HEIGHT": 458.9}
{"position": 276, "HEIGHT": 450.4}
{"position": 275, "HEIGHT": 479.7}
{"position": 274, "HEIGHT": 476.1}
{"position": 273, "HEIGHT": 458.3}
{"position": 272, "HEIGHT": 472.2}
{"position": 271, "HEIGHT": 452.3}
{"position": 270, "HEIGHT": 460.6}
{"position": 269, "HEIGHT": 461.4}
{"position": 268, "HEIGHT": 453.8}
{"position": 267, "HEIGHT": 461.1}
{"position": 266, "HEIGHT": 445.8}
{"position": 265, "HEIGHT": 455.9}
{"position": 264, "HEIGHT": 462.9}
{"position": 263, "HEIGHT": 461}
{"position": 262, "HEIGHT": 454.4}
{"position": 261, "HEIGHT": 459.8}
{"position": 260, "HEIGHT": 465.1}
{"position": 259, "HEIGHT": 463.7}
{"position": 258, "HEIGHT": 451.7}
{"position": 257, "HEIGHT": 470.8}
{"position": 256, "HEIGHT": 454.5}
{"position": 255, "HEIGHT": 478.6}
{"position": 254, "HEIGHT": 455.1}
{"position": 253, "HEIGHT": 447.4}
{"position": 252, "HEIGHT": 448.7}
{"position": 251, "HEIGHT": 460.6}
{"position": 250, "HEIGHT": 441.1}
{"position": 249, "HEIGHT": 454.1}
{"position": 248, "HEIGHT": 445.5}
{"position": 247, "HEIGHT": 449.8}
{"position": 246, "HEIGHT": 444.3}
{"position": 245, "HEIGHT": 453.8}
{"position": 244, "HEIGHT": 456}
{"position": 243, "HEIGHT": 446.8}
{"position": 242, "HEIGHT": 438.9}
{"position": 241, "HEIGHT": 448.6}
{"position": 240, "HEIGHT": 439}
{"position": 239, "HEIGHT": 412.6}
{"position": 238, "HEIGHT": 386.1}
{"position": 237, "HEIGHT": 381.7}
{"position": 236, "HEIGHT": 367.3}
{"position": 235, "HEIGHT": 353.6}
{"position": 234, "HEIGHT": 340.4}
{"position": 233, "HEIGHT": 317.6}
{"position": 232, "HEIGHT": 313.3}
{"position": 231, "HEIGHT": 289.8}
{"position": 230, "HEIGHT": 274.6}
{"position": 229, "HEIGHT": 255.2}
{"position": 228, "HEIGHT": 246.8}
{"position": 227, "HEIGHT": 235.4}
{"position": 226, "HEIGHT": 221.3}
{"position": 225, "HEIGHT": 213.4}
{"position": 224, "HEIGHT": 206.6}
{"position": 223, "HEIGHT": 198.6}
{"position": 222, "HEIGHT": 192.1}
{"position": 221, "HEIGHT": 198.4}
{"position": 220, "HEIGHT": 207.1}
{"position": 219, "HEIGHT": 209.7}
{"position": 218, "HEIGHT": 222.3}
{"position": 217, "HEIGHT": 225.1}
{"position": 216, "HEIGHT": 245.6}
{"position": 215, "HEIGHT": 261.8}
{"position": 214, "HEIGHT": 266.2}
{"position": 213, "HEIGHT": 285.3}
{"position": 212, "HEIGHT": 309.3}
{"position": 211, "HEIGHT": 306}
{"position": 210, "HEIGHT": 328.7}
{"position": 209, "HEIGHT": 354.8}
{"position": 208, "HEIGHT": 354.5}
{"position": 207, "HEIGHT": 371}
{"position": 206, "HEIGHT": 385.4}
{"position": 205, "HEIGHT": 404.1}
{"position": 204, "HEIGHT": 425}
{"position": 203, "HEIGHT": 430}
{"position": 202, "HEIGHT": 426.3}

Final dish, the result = 4.6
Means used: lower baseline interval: 296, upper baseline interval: 458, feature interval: 328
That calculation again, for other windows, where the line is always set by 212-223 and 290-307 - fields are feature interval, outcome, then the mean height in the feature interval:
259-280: -1.7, 461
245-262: -4.1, 456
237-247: -3.4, 434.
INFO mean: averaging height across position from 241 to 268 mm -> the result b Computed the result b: 455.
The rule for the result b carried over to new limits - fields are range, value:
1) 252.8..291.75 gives 466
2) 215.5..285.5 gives 394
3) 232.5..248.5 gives 411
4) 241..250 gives 448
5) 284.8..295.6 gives 518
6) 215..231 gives 227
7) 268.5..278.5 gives 464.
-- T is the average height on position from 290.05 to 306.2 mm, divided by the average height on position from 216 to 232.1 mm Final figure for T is 2.3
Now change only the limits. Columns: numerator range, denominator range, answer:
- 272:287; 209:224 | 1.86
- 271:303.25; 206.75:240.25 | 1.75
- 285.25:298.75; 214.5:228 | 2.44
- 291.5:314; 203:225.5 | 1.79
